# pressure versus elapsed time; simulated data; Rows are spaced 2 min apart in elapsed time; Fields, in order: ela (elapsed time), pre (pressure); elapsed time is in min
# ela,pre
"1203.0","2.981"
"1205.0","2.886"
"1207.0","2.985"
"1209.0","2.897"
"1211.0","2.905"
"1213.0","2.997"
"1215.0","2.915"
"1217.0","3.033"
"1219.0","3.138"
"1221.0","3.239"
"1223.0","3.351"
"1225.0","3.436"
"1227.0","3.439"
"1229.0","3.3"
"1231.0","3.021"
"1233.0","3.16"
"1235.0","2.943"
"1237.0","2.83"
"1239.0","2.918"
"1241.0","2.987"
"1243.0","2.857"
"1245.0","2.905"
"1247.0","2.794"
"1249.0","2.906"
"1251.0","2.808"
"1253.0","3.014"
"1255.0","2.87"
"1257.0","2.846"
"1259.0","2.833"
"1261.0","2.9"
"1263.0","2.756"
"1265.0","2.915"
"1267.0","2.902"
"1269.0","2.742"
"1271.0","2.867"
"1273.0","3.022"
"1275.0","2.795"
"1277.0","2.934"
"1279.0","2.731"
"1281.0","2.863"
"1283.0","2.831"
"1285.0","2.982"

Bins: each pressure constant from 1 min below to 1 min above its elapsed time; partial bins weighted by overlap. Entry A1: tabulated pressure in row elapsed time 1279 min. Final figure 2.731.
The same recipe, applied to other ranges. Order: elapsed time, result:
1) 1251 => 2.808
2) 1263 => 2.756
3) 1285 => 2.982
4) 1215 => 2.915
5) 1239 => 2.918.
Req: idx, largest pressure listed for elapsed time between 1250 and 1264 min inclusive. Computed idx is 3.014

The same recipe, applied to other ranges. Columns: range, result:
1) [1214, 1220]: 3.138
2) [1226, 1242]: 3.439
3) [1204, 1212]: 2.985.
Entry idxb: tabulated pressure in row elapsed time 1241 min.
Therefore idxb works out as 2.987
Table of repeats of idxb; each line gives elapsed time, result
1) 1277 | 2.934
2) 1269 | 2.742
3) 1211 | 2.905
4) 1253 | 3.014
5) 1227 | 3.439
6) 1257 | 2.846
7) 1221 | 3.239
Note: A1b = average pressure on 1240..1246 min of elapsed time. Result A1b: 2.92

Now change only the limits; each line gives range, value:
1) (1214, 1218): 2.97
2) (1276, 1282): 2.84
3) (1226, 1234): 3.23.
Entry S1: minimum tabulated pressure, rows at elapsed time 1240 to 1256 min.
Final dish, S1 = 2.794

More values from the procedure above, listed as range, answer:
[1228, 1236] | 2.943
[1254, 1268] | 2.756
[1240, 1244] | 2.857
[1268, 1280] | 2.731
